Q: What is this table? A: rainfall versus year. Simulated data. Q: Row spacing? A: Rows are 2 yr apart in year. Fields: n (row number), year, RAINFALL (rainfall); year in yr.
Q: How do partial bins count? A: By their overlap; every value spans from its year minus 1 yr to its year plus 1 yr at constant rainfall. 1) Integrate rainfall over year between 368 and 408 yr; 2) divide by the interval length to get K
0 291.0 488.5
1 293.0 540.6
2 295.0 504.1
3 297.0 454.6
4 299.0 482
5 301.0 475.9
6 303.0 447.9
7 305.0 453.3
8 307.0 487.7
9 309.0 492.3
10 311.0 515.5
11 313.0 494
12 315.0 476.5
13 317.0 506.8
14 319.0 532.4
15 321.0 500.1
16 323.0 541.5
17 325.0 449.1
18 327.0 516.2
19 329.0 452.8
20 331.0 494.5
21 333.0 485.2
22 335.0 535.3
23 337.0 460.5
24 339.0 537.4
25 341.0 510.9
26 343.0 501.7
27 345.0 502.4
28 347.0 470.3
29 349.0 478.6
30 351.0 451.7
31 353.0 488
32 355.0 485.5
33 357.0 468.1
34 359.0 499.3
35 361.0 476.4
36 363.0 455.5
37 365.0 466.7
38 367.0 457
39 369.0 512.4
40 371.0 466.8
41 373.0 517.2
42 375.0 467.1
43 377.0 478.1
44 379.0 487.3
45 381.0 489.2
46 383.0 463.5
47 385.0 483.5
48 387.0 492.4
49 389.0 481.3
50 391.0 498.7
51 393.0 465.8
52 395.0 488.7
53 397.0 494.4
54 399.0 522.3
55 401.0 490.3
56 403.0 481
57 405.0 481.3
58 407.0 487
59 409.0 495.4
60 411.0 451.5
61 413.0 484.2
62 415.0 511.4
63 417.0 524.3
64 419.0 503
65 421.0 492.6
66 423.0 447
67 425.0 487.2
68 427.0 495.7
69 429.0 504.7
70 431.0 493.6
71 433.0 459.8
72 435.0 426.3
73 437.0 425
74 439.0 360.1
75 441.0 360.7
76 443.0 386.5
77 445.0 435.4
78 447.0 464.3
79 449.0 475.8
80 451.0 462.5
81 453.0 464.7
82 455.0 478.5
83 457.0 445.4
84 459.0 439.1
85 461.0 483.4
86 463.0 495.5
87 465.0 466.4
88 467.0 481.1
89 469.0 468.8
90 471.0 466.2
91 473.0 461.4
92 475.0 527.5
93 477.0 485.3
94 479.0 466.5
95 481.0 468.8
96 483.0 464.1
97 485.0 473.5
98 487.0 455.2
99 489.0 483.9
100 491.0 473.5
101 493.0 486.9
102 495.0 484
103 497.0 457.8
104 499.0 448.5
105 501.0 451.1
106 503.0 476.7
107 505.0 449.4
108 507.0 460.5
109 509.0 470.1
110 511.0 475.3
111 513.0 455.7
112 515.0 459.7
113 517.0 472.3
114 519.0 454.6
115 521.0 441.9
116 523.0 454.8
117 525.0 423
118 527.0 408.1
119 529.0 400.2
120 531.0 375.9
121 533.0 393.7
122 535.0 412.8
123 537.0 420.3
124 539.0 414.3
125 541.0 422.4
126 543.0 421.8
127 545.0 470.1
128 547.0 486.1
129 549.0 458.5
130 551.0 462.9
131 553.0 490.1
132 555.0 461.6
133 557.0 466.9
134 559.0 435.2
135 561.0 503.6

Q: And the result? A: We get 487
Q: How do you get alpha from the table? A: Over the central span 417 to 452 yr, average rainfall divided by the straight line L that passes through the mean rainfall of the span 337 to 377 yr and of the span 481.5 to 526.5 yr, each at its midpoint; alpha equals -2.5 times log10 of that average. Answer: 0.04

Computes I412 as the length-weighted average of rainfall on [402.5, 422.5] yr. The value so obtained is 490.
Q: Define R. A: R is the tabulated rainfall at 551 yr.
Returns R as 462.9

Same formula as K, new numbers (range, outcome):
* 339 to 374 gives 484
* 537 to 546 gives 431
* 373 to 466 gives 472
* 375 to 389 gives 481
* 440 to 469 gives 453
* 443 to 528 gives 464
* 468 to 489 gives 474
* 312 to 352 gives 495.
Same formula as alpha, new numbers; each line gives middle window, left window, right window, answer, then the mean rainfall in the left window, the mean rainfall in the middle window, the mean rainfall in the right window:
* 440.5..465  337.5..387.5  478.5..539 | 0.026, 484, 452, 450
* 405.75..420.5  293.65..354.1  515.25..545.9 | -0.070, 490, 494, 426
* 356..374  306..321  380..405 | 0.027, 501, 480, 487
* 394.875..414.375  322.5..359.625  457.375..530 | -0.020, 490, 488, 463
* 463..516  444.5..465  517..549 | -0.050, 465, 470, 429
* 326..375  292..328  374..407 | 0.005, 493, 487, 485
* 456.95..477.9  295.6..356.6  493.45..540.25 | -0.050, 489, 476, 442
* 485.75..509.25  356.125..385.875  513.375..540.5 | -0.073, 479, 466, 426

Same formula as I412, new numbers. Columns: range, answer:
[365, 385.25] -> 481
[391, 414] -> 486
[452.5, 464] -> 468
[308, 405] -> 489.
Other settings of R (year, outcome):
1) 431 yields 493.6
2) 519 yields 454.6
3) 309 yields 492.3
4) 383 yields 463.5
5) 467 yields 481.1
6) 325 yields 449.1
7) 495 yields 484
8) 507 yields 460.5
